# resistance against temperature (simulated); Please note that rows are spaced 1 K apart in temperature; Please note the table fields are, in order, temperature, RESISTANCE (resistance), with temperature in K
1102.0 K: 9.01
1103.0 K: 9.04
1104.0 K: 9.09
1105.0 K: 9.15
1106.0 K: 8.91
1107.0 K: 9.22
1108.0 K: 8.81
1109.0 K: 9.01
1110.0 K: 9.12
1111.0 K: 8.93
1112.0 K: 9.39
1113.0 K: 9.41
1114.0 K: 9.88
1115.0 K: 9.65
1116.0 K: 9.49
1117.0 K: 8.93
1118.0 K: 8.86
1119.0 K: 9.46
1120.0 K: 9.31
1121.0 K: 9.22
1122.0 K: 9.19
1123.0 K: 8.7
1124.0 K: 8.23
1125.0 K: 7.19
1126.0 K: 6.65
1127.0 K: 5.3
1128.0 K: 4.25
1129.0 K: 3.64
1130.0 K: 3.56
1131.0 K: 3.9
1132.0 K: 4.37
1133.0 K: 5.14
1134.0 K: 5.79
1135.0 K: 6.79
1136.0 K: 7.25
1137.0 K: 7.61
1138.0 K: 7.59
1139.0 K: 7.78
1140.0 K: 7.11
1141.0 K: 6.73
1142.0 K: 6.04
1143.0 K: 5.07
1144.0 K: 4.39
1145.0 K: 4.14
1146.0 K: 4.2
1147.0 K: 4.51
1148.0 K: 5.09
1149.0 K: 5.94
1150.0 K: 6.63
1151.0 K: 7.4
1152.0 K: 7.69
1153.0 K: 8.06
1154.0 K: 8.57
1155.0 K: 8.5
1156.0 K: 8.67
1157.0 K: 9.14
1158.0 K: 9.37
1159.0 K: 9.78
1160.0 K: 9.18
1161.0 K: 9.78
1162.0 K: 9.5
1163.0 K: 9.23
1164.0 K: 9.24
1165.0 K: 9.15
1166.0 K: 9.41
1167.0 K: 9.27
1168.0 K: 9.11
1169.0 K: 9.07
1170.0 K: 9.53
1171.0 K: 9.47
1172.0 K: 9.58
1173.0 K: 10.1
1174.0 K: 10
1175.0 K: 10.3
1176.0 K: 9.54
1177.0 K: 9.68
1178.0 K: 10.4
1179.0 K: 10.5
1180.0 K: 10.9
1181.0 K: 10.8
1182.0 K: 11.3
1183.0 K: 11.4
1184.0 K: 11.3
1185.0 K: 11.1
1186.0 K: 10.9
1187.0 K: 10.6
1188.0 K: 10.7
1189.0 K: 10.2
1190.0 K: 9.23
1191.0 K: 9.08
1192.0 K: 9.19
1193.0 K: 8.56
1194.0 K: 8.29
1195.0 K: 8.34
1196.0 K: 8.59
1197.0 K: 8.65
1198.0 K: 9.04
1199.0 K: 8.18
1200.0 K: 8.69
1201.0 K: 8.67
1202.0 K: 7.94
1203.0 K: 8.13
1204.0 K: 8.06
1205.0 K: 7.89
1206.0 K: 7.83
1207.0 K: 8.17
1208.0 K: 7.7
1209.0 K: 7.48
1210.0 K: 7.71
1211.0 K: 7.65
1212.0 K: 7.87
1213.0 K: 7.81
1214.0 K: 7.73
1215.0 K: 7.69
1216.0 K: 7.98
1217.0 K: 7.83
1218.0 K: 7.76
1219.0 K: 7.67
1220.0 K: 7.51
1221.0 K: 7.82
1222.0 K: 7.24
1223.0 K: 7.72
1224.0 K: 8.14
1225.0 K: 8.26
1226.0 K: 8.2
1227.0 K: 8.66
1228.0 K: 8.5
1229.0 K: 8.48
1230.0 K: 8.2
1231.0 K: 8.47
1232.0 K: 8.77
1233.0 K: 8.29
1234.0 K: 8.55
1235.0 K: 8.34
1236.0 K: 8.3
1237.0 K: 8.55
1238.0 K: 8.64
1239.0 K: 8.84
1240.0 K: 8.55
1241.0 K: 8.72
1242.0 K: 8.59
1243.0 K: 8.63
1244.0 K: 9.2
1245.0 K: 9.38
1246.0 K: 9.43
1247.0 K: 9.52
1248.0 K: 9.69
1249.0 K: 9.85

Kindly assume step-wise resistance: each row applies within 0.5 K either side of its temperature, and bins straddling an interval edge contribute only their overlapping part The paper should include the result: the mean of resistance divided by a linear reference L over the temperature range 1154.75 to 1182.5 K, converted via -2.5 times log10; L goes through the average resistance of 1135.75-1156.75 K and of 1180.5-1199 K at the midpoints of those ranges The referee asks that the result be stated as -0.17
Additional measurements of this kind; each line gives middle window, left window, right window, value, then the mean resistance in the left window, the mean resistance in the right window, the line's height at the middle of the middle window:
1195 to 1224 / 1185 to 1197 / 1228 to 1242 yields 0.14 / 9.46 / 8.52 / 9.07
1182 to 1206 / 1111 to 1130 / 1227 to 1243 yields -0.11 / 8.05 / 8.53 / 8.36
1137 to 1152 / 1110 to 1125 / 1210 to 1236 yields 0.42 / 9.12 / 8.04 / 8.84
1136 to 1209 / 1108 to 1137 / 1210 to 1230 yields -0.12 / 7.55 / 7.92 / 7.74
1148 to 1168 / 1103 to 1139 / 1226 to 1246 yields -0.07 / 7.76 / 8.62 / 8.04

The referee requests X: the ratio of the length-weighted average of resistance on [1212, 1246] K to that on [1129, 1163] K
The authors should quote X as 1.22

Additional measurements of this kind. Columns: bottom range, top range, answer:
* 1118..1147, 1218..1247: 1.32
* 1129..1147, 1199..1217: 1.41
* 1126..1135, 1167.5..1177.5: 2.03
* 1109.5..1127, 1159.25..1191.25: 1.13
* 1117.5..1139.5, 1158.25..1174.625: 1.39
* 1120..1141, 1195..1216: 1.24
